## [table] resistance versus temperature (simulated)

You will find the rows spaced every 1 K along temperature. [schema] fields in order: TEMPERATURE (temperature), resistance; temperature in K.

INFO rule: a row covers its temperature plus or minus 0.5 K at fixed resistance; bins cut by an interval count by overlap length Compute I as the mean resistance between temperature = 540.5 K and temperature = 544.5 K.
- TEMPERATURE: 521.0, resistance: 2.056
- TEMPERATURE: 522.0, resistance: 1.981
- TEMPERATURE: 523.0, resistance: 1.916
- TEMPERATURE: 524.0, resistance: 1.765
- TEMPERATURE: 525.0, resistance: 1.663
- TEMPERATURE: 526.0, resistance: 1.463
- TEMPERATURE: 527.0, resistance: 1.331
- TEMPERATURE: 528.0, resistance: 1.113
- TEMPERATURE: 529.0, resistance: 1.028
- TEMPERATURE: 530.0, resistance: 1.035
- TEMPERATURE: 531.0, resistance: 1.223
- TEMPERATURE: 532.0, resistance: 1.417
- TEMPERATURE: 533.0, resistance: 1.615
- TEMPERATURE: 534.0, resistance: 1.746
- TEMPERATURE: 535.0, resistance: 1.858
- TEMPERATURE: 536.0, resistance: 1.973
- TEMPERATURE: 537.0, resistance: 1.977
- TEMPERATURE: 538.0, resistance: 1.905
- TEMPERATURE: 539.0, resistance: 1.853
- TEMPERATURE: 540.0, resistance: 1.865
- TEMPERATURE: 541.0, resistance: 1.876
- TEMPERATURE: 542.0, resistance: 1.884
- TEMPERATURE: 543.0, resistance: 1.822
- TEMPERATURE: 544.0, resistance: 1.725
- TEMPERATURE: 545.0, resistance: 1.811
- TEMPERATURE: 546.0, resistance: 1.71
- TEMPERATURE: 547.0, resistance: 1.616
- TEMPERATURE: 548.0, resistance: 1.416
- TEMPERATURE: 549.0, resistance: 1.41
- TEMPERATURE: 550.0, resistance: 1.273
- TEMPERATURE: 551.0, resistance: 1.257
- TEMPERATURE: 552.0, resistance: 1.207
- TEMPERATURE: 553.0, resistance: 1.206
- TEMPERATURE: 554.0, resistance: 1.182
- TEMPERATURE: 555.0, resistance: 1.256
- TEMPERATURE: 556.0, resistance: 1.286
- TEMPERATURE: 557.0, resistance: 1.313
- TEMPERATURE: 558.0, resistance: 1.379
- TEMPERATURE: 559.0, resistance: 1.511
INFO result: 1.83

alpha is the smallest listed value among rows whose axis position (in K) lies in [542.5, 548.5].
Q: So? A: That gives 1.416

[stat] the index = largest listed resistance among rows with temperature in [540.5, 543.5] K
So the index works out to 1.884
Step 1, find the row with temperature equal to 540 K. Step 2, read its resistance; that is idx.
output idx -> 1.865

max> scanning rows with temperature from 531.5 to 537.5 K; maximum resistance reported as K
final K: 1.977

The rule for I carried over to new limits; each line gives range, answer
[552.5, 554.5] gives 1.19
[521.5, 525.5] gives 1.83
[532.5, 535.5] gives 1.74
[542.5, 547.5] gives 1.74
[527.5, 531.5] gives 1.1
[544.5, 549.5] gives 1.59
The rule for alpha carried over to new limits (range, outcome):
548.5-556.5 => 1.182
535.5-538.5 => 1.905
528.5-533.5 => 1.028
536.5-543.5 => 1.822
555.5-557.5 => 1.286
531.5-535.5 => 1.417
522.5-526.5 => 1.463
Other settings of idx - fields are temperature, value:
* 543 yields 1.822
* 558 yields 1.379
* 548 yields 1.416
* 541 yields 1.876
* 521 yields 2.056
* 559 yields 1.511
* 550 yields 1.273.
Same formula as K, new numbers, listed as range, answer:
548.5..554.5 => 1.41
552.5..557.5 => 1.313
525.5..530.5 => 1.463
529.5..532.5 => 1.417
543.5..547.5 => 1.811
